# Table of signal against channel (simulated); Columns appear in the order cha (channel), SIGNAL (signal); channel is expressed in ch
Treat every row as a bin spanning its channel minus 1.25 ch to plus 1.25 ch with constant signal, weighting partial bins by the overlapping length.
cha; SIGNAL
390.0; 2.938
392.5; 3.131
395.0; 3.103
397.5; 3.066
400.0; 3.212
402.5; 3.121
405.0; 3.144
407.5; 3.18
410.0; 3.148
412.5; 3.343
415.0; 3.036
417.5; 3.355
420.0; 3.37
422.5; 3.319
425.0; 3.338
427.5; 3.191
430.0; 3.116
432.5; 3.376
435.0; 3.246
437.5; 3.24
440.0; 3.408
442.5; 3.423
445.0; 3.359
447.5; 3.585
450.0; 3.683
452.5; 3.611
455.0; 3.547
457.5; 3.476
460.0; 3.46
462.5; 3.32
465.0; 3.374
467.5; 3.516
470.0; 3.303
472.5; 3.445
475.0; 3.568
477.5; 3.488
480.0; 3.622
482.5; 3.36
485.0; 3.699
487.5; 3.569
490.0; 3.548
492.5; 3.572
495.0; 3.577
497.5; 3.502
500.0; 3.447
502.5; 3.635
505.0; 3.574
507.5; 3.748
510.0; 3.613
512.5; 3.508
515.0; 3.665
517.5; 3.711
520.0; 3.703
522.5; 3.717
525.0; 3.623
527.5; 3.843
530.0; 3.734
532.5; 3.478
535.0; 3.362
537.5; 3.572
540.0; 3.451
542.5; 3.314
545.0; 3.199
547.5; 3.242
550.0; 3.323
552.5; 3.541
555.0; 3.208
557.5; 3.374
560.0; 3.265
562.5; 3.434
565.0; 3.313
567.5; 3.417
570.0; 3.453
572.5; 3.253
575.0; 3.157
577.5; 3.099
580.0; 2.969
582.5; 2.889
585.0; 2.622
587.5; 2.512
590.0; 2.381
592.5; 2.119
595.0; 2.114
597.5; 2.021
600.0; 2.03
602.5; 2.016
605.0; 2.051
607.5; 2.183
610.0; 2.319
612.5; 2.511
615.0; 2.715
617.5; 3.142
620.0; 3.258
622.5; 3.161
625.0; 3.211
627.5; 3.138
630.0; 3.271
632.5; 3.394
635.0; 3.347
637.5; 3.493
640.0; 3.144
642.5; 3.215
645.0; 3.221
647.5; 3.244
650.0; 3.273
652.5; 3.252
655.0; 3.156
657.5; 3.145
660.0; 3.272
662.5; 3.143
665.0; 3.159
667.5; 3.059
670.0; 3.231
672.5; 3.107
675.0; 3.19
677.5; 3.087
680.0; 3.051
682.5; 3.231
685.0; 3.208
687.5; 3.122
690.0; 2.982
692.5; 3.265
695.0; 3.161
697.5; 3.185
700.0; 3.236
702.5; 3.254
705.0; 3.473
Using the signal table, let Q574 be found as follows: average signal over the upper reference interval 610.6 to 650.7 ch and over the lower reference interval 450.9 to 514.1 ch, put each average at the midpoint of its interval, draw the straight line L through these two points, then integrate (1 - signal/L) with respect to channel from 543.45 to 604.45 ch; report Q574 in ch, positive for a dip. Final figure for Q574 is 7.3 ch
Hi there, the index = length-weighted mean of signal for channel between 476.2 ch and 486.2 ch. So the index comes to 3.54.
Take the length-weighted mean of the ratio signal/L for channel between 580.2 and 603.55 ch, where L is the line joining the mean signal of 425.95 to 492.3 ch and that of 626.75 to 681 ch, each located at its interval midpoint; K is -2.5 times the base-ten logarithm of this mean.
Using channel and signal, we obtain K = 0.372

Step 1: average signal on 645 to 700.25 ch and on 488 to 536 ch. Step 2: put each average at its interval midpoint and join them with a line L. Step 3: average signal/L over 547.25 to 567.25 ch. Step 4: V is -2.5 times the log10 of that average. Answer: 0.04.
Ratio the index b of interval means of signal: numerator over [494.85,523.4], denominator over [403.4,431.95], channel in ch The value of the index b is 1.12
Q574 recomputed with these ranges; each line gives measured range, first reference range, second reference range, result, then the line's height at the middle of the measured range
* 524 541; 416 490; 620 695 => -1.2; 3.34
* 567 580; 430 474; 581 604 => -4.1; 2.46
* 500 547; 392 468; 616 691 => -4.4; 3.27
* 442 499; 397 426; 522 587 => -4.2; 3.27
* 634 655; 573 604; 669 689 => -2.6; 2.91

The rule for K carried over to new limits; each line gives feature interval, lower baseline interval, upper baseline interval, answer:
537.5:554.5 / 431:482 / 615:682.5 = -0.01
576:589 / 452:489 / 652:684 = 0.17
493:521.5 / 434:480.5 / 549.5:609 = -0.13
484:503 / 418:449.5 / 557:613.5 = -0.15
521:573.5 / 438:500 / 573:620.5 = -0.18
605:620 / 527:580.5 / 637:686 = 0.25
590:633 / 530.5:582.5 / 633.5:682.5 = 0.24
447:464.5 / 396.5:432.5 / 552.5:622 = -0.13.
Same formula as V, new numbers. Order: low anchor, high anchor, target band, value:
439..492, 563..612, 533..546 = -0.14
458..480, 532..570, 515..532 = -0.10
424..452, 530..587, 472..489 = -0.07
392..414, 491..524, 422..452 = -0.02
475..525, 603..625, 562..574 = -0.11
